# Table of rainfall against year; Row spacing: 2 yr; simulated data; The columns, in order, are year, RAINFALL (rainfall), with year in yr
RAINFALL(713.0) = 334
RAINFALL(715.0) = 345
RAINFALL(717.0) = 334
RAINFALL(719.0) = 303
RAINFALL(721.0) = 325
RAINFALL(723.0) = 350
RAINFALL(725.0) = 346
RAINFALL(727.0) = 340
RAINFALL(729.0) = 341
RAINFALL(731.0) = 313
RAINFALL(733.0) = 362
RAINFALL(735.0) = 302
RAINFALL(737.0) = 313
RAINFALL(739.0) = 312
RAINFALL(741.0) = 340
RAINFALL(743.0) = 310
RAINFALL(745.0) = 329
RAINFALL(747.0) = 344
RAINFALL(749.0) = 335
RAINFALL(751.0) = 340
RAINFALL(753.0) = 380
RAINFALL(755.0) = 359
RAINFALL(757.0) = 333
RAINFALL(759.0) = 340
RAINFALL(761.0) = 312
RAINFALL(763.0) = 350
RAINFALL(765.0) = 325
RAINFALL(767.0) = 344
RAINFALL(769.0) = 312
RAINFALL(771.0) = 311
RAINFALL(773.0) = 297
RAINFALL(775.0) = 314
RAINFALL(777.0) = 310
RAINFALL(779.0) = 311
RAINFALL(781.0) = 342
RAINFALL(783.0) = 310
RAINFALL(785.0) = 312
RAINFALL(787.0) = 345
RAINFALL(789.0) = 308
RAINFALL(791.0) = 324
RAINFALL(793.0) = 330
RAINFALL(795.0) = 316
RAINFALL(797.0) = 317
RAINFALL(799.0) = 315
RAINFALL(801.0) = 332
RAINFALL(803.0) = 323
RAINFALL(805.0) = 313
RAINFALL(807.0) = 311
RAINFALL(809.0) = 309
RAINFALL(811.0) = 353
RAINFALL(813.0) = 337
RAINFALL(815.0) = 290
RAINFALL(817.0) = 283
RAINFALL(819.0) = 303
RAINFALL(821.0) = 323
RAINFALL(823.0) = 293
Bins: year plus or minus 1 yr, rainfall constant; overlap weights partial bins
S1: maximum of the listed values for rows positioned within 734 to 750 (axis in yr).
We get 344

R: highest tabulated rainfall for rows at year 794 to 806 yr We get 332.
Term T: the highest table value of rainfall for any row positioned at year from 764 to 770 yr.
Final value 344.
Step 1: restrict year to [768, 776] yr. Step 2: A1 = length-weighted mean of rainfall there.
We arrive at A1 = 308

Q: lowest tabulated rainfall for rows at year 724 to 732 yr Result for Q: 313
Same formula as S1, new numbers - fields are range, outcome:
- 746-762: 380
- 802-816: 353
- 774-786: 342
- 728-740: 362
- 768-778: 314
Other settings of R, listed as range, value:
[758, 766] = 350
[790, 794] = 330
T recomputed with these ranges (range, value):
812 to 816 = 337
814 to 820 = 303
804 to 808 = 313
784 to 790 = 345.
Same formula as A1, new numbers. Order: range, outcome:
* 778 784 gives 321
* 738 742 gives 326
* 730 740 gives 320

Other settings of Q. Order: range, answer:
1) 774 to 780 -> 310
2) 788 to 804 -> 308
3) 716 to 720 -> 303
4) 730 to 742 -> 302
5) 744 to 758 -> 329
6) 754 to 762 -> 312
